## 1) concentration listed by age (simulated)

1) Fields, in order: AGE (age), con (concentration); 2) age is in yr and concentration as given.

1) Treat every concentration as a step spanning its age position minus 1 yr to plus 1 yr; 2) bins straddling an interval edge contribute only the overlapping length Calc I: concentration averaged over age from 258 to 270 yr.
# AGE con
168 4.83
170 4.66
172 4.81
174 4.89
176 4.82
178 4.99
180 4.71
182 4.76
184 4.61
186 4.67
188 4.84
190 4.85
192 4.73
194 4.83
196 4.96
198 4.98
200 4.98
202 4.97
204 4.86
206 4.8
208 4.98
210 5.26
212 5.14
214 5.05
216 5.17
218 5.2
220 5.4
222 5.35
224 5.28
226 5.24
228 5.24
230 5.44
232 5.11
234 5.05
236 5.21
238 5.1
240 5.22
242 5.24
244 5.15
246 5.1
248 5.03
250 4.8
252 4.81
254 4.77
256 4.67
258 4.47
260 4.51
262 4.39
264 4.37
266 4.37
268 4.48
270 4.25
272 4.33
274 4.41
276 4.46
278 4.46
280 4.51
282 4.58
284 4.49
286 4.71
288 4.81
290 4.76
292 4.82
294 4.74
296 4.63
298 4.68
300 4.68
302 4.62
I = 4.41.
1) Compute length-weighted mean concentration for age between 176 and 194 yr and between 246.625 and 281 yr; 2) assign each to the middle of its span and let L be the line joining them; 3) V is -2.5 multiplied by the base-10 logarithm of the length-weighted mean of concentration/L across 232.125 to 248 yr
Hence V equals -0.12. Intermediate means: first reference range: 4.78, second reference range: 4.54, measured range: 5.14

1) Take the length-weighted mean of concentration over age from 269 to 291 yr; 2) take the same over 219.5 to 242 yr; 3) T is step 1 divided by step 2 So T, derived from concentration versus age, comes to 0.86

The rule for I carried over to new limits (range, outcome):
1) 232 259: 4.98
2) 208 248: 5.2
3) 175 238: 5.02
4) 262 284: 4.42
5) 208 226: 5.22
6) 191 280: 4.9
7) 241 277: 4.64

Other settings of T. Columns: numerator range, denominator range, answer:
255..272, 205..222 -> 0.86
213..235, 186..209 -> 1.07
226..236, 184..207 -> 1.07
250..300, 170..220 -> 0.93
